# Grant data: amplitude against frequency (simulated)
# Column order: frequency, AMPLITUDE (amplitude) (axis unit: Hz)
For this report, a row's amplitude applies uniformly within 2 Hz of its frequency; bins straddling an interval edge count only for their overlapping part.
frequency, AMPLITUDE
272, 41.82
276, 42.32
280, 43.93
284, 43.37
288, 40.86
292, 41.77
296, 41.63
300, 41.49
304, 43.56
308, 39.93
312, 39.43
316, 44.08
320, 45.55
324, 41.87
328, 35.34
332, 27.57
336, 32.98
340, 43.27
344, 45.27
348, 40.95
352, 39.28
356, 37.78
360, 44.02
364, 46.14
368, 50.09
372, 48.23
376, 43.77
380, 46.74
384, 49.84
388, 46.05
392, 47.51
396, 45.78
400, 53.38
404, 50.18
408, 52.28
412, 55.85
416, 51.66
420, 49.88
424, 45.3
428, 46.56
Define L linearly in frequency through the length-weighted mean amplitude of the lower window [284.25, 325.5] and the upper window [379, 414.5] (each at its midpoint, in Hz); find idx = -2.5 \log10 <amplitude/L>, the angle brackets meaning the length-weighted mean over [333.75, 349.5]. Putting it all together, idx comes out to 0.122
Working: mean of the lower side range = 42.1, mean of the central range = 40.4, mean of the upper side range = 49.8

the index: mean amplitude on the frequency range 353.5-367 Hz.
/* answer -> 43.1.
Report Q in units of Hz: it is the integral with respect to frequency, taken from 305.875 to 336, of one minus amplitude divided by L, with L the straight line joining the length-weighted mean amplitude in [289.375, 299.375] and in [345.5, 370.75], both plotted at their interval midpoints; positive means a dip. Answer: 2.53 Hz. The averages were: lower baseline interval 41.6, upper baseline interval 43.2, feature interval 38.7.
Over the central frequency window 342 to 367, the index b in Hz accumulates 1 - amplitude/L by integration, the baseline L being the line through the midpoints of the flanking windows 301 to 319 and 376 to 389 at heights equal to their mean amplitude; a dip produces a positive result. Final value 1.4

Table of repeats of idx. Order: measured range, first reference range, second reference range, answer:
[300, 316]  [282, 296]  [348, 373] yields 0.03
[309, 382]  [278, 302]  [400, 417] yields 0.13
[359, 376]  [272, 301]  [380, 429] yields 0.01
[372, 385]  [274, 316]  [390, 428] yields 0.02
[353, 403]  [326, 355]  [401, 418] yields -0.02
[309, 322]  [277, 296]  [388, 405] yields 0.03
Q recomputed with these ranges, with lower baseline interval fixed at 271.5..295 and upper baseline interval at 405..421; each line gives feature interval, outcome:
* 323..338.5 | 3.96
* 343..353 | 1.19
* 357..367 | 0.75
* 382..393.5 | 0.61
